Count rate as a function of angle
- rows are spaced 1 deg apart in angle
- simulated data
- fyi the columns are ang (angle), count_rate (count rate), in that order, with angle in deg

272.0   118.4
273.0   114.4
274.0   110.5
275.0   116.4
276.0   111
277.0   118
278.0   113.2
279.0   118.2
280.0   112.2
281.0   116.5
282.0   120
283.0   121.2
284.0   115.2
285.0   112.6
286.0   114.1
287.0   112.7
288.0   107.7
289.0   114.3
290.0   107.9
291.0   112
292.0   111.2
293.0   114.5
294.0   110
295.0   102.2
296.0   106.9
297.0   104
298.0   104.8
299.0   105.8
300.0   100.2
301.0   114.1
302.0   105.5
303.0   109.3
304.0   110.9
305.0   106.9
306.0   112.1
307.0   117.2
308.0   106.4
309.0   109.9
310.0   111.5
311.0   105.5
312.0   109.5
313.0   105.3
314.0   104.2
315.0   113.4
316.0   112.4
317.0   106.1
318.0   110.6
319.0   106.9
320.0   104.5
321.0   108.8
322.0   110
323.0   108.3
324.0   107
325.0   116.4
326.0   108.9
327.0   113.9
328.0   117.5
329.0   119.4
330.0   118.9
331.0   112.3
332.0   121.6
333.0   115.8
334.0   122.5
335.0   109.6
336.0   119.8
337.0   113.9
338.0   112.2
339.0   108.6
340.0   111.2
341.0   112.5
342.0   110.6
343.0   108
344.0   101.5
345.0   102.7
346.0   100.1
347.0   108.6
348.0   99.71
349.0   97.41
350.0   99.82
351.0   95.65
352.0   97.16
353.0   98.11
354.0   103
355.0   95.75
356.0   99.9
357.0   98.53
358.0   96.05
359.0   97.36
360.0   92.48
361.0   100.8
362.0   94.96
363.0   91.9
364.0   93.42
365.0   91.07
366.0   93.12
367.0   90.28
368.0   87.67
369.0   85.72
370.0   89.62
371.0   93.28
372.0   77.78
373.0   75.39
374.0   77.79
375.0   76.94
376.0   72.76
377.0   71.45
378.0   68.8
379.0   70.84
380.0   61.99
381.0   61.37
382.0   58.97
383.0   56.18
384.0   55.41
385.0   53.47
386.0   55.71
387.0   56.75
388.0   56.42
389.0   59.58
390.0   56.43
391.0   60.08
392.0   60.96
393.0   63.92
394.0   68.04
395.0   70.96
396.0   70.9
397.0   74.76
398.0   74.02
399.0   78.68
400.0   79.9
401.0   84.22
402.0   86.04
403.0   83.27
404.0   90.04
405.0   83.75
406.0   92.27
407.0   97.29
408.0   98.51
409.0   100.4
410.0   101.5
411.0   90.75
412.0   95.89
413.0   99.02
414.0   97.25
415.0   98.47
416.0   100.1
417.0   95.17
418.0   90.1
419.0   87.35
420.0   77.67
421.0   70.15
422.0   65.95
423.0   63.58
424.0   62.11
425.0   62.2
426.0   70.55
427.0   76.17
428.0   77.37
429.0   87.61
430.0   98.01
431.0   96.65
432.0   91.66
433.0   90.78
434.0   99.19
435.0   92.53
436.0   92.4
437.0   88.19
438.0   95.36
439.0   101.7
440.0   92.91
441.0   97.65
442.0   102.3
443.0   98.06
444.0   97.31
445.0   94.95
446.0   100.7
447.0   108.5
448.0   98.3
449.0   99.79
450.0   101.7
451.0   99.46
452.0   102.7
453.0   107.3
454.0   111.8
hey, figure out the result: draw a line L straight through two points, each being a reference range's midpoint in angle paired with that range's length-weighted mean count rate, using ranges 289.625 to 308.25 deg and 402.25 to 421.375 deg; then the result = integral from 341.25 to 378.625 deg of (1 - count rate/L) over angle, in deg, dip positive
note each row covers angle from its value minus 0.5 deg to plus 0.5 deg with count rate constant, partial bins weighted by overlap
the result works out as 2.6 deg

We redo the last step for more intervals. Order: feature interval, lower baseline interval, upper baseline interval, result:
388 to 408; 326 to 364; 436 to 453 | 5.17 deg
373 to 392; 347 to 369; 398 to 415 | 6.17 deg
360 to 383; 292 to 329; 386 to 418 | 2.50 deg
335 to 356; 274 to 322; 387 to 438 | -1.29 deg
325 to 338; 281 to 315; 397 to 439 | -1.57 deg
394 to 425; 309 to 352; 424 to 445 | 3.23 deg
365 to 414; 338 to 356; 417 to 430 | 5.95 deg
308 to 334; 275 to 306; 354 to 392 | -3.32 deg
